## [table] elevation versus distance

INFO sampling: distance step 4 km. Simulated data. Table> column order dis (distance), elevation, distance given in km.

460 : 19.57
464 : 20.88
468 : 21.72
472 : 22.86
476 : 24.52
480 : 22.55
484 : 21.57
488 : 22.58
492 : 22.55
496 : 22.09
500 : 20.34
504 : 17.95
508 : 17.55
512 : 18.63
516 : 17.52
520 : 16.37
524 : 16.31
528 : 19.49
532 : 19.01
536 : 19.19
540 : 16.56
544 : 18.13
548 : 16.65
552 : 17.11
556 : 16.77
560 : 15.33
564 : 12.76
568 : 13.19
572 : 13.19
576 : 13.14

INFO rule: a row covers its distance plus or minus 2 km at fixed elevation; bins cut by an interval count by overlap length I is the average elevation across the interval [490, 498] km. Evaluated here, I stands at 22.3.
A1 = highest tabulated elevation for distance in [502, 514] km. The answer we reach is 18.63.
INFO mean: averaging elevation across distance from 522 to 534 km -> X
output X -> 18.3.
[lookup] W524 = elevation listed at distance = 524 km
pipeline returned 16.31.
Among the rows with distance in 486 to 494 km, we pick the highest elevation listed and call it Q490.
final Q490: 22.58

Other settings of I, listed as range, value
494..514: 19.3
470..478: 23.7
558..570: 13.8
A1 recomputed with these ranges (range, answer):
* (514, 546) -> 19.49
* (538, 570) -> 18.13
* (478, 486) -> 22.55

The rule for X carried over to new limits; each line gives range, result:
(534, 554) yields 17.5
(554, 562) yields 16.1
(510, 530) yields 17.7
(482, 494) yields 22.2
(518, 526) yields 16.3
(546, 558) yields 16.8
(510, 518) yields 18.1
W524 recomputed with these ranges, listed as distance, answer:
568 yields 13.19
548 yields 16.65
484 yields 21.57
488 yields 22.58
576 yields 13.14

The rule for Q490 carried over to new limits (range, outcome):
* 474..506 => 24.52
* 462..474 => 22.86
